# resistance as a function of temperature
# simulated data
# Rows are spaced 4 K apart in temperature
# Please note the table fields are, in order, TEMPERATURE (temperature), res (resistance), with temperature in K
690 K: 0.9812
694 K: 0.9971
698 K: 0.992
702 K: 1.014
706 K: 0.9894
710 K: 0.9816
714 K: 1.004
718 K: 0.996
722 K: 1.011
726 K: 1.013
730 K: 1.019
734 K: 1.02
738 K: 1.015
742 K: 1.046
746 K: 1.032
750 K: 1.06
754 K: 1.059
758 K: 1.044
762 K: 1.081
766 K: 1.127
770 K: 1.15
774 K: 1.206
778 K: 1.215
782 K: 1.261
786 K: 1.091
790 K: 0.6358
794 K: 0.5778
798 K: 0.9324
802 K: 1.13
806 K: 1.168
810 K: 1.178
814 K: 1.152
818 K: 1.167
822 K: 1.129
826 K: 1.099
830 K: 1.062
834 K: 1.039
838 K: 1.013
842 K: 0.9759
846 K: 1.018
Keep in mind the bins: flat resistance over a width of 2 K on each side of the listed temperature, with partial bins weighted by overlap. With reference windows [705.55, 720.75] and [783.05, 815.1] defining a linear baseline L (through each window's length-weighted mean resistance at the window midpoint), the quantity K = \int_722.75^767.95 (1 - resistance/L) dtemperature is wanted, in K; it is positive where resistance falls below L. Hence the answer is -2.5 K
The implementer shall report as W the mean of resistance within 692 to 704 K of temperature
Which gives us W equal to 1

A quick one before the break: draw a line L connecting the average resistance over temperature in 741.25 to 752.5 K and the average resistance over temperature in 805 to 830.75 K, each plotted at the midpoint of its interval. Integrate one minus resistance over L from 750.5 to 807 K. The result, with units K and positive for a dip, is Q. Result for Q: 2.1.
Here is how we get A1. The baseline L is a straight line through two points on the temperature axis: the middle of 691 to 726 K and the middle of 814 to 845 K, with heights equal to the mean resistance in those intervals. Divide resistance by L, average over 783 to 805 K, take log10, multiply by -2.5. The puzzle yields 0.163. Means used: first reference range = 0.999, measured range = 0.904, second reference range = 1.07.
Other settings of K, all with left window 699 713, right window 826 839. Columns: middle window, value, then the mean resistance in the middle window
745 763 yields -0.7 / 1.06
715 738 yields -0.2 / 1.01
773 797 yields 1.0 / 0.986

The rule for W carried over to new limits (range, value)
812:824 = 1.15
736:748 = 1.03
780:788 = 1.18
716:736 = 1.01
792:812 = 0.997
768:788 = 1.18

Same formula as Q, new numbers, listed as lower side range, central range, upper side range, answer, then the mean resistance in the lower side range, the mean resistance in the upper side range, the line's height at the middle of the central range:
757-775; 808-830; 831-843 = -1.99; 1.12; 1.02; 1.04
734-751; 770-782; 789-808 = -3.19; 1.03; 0.902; 0.955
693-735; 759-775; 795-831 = -1.15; 1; 1.1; 1.05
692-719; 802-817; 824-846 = -1.94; 0.996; 1.04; 1.03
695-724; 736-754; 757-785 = 0.82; 0.998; 1.16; 1.09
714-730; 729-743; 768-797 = -0.19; 1.01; 1.02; 1.01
